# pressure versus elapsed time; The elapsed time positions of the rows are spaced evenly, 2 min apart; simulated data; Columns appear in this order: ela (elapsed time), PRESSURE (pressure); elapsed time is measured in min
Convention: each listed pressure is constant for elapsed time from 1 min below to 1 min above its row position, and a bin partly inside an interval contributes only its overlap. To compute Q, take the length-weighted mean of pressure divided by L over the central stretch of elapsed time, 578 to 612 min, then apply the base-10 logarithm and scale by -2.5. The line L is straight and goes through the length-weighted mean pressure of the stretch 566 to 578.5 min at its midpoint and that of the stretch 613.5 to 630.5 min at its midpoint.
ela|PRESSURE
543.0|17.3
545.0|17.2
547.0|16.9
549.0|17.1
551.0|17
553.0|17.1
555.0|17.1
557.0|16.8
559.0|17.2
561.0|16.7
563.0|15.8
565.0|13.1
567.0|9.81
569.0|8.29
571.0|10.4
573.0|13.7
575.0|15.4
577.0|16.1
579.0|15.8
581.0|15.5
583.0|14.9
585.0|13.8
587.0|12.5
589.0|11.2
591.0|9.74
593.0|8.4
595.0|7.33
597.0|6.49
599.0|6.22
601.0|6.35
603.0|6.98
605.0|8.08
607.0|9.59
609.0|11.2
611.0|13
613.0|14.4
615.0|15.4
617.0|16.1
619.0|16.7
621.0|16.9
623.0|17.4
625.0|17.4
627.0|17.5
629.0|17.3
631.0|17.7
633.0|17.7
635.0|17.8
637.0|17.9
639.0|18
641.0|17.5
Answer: 0.34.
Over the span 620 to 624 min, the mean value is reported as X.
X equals 17.1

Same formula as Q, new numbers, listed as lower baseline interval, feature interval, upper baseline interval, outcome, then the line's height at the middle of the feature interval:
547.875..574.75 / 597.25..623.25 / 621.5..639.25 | 0.38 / 16.7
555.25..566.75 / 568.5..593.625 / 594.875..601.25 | -0.22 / 10.7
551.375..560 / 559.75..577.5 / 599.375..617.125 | 0.17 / 15.5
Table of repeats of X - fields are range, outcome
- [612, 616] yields 14.9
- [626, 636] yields 17.6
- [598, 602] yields 6.29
